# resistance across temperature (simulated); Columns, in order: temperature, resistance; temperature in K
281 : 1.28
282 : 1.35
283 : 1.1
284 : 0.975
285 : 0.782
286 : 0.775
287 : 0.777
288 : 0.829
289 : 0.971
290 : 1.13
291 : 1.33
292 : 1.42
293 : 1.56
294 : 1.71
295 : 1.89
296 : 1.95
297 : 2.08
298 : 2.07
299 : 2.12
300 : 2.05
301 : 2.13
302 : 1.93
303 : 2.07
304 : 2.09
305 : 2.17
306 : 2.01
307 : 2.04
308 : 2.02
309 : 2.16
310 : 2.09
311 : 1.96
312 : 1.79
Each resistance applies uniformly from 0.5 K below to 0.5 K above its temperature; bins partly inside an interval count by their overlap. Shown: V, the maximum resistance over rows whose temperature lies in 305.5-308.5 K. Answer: 2.04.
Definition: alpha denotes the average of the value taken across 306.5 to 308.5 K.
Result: 2.03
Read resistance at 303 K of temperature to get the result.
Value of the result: 2.07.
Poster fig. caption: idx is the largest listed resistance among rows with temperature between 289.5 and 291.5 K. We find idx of 1.33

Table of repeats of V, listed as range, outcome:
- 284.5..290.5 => 1.13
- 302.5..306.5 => 2.17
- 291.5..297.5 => 2.08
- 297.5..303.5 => 2.13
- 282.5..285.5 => 1.1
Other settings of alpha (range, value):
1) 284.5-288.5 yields 0.791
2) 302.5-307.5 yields 2.08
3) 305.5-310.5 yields 2.06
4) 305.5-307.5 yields 2.02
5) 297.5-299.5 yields 2.09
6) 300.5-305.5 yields 2.08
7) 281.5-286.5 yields 0.996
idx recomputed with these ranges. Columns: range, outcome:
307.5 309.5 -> 2.16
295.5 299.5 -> 2.12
